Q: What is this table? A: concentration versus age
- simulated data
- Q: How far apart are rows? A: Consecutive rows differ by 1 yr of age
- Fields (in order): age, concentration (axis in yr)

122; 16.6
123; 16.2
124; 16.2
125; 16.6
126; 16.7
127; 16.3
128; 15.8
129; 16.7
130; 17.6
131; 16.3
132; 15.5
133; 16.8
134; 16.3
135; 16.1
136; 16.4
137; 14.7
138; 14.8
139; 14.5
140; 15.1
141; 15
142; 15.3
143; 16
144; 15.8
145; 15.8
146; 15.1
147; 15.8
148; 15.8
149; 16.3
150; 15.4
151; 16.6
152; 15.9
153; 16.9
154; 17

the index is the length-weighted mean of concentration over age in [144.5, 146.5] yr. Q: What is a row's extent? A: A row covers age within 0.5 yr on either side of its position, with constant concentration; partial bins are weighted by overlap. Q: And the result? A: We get 15.4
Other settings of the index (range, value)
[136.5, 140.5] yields 14.8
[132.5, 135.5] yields 16.4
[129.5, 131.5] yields 17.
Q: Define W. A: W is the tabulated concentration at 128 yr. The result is 15.8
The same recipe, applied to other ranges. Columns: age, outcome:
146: 15.1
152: 15.9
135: 16.1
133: 16.8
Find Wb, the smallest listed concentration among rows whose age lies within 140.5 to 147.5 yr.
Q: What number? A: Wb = 15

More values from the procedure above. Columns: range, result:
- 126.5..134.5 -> 15.5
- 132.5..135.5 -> 16.1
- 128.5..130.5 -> 16.7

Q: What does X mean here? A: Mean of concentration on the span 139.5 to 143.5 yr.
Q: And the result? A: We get 15.4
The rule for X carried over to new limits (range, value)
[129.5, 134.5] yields 16.5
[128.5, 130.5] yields 17.1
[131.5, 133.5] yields 16.1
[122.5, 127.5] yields 16.4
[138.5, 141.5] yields 14.9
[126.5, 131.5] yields 16.5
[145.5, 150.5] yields 15.7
